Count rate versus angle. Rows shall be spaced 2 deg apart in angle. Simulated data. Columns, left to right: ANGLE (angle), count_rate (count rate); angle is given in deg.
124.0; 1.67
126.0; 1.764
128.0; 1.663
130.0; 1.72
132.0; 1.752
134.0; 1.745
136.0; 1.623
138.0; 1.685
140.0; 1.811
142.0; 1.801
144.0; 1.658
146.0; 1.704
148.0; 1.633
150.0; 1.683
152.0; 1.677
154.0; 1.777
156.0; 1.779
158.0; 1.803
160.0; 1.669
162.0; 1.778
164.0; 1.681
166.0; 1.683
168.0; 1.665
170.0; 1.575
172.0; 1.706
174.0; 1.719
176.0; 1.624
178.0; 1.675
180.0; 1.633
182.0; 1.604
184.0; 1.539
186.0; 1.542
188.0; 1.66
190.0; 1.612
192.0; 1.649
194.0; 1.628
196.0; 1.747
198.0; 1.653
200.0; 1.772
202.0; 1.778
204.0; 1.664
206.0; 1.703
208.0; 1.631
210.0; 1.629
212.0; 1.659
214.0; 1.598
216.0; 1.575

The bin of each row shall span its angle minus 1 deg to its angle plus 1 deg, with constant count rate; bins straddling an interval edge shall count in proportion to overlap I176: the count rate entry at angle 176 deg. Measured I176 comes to 1.624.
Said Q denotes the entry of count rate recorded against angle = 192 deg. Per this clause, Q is 1.649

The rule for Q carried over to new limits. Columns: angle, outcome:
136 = 1.623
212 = 1.659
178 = 1.675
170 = 1.575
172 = 1.706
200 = 1.772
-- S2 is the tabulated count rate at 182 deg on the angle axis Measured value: 1.604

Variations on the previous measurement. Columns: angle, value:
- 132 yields 1.752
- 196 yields 1.747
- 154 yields 1.777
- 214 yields 1.598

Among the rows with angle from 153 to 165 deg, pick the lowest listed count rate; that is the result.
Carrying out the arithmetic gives 1.669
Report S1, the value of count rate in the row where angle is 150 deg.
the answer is 1.683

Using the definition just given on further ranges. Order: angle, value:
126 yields 1.764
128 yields 1.663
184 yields 1.539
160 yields 1.669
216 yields 1.575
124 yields 1.67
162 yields 1.778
